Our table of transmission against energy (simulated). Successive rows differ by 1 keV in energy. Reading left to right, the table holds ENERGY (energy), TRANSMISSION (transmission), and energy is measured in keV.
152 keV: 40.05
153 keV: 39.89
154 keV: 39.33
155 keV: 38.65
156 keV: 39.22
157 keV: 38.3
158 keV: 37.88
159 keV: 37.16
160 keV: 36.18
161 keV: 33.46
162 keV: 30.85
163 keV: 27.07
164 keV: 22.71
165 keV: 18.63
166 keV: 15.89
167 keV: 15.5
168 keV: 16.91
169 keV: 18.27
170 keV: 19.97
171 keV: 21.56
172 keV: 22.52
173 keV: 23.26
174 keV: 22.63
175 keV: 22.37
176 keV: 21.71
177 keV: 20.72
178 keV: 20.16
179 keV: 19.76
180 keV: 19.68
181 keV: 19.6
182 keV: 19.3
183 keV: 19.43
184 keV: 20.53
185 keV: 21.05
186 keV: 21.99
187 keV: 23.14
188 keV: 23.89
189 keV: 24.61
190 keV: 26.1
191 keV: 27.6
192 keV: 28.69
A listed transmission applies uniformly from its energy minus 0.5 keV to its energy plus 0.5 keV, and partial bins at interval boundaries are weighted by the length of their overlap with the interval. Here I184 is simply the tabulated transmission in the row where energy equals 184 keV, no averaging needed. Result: 20.53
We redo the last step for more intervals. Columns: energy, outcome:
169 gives 18.27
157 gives 38.3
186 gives 21.99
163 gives 27.07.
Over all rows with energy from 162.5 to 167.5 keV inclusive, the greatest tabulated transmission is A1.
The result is 27.07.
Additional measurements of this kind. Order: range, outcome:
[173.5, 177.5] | 22.63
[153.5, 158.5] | 39.33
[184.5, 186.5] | 21.99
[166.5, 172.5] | 22.52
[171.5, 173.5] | 23.26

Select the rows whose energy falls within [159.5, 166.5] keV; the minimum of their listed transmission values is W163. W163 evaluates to 15.89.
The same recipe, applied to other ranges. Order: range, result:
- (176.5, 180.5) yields 19.68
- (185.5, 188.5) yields 21.99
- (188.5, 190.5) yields 24.61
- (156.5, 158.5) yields 37.88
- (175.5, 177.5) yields 20.72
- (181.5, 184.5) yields 19.3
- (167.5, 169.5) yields 16.91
